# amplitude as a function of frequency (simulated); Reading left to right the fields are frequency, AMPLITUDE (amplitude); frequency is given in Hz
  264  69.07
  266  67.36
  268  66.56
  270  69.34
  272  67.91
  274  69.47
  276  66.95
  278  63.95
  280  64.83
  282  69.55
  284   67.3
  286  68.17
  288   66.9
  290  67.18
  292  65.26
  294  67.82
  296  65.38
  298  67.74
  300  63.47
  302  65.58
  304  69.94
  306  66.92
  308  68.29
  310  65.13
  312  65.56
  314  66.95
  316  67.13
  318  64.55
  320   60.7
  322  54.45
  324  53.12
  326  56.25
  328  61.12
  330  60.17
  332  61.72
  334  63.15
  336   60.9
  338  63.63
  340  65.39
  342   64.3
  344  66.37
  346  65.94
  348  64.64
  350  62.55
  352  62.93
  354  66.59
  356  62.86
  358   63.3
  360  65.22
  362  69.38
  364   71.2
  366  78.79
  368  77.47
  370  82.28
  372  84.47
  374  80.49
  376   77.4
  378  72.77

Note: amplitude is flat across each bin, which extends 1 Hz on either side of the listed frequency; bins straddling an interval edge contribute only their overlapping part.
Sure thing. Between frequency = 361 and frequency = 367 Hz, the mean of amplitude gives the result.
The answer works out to 73.1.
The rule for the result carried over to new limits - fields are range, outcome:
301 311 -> 67.2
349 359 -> 63.6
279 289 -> 67.3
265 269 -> 67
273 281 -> 66.3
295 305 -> 66.4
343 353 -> 64.5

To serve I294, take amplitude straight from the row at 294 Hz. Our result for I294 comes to 67.82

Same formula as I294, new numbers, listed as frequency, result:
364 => 71.2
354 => 66.59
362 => 69.38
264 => 69.07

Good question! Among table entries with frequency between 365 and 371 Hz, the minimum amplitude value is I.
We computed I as 77.47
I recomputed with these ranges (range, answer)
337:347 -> 63.63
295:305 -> 63.47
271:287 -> 63.95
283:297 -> 65.26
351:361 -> 62.86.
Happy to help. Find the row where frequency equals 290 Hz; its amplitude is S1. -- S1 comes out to 67.18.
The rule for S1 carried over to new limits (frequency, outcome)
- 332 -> 61.72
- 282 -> 69.55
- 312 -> 65.56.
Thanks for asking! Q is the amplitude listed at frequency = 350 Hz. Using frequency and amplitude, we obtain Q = 62.55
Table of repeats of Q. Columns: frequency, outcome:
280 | 64.83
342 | 64.3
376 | 77.4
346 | 65.94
